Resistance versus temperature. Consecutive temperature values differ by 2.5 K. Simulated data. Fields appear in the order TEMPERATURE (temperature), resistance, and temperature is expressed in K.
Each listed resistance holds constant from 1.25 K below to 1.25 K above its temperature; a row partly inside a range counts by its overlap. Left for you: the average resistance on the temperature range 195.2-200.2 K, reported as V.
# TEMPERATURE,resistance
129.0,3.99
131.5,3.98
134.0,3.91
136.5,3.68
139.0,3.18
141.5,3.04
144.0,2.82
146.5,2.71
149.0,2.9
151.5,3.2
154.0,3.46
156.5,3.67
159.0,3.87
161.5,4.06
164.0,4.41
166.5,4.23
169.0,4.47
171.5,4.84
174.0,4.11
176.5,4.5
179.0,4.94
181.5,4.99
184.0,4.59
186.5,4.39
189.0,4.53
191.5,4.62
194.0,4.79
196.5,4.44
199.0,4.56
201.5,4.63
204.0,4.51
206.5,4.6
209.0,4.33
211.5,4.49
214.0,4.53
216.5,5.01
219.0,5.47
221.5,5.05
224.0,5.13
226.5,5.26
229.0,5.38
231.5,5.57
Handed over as 4.5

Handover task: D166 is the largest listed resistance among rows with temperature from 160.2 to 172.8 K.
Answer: 4.84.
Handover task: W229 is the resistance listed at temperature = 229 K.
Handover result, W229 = 5.38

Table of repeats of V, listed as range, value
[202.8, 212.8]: 4.48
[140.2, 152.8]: 2.94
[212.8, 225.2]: 5.04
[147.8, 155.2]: 3.19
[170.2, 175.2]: 4.48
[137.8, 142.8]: 3.11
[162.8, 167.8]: 4.32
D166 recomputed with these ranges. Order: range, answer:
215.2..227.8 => 5.47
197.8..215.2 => 4.63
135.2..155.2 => 3.68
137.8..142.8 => 3.18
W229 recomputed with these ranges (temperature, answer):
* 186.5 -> 4.39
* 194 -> 4.79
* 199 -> 4.56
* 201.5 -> 4.63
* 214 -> 4.53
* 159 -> 3.87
